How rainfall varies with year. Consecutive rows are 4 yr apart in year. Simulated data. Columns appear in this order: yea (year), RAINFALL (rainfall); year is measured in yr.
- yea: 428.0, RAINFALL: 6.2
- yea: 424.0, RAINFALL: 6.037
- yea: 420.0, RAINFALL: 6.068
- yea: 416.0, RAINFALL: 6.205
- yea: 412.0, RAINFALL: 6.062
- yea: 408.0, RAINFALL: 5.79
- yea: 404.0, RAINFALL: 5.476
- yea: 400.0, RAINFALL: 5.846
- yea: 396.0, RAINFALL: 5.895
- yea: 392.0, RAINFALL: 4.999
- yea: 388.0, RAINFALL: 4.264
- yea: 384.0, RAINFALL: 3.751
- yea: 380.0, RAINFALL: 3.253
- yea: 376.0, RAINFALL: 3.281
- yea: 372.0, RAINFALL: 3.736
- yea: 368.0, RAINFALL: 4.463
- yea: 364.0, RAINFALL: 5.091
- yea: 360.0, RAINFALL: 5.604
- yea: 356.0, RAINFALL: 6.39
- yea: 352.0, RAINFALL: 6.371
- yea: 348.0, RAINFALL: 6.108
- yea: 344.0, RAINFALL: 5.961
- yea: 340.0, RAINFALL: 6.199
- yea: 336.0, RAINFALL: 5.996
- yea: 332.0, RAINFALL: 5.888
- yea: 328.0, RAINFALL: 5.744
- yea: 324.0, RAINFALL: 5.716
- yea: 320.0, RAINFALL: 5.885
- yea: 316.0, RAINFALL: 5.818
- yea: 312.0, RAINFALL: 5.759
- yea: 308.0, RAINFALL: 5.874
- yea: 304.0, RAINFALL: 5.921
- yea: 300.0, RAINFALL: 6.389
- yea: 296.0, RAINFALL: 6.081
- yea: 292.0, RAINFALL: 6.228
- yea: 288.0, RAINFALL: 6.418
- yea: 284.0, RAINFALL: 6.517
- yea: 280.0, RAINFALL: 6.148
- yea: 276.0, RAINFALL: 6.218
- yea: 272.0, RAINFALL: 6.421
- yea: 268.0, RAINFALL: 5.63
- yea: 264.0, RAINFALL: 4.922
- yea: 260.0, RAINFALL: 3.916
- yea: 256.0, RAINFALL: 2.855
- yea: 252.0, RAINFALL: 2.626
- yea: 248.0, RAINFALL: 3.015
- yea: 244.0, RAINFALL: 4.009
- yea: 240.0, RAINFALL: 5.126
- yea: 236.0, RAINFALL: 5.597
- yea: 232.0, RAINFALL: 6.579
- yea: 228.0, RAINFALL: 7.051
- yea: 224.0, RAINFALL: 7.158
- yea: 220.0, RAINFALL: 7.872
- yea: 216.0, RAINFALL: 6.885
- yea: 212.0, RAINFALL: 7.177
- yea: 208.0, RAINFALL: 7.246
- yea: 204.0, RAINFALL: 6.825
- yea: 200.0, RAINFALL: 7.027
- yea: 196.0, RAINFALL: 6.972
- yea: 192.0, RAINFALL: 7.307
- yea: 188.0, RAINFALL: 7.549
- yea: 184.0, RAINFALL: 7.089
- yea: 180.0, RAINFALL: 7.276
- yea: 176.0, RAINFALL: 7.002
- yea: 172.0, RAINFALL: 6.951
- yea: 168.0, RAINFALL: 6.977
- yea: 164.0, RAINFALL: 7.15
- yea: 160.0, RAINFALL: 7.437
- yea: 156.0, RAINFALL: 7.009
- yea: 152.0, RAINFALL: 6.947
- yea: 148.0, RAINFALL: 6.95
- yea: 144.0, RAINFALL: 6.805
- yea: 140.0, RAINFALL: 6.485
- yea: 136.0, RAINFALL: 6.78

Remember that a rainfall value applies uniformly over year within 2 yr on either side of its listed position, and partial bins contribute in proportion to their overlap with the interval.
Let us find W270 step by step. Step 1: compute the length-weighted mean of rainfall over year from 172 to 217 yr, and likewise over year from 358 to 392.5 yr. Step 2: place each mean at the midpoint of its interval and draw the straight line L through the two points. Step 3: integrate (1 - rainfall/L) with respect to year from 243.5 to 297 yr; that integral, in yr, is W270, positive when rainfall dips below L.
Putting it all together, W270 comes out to 7.0 yr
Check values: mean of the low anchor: 7.12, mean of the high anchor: 4.24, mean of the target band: 5.08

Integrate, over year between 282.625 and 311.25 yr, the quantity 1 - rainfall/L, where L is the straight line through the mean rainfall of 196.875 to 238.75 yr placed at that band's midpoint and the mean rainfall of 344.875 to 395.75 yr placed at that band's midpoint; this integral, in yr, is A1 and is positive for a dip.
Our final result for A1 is -1.7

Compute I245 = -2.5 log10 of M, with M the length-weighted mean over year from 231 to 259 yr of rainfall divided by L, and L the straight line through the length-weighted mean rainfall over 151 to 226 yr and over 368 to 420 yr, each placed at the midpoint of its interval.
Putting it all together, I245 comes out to 0.49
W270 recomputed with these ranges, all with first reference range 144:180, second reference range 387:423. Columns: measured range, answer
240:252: 5.4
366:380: 5.0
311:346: 1.2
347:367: 0.4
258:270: 3.1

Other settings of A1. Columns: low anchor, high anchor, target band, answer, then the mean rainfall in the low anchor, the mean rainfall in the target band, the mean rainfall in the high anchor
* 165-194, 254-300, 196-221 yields -1.6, 7.16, 7.13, 5.61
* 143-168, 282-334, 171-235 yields -3.5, 7.05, 7.1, 6.02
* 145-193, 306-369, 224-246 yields 2.7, 7.13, 5.81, 5.83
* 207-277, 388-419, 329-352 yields -1.8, 5.54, 6.05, 5.67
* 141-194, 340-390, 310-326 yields -1.1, 7.1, 5.79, 4.91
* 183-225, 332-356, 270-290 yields 0.8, 7.19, 6.34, 6.13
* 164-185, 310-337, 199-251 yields 3.7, 7.07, 6.19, 5.82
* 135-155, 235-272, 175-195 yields -4.7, 6.8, 7.24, 4.27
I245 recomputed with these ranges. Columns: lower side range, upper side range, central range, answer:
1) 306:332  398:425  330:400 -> 0.14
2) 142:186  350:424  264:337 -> -0.02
